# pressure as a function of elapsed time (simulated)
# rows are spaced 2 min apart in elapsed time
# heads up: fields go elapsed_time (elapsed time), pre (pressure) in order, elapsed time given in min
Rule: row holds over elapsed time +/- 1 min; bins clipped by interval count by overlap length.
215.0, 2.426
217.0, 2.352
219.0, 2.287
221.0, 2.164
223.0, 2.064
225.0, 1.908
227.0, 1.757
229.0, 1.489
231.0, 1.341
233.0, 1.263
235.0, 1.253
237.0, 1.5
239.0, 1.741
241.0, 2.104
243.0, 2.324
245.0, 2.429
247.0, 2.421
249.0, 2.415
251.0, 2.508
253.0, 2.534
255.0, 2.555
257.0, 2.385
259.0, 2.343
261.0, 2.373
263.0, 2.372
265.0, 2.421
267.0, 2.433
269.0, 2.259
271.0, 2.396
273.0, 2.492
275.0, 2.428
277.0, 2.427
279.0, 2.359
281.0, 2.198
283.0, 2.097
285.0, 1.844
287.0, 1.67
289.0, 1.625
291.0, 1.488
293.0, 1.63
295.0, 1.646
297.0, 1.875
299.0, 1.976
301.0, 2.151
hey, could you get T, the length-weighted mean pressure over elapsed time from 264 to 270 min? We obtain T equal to 2.37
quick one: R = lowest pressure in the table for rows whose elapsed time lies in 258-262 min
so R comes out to 2.343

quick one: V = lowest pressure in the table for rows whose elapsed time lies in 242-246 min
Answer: 2.324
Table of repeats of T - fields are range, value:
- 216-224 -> 2.22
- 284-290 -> 1.71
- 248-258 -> 2.48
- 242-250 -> 2.4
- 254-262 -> 2.41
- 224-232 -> 1.62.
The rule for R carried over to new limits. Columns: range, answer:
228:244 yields 1.253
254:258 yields 2.385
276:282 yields 2.198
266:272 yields 2.259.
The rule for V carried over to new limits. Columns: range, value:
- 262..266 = 2.372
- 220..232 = 1.341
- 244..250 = 2.415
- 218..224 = 2.064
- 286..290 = 1.625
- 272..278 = 2.427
